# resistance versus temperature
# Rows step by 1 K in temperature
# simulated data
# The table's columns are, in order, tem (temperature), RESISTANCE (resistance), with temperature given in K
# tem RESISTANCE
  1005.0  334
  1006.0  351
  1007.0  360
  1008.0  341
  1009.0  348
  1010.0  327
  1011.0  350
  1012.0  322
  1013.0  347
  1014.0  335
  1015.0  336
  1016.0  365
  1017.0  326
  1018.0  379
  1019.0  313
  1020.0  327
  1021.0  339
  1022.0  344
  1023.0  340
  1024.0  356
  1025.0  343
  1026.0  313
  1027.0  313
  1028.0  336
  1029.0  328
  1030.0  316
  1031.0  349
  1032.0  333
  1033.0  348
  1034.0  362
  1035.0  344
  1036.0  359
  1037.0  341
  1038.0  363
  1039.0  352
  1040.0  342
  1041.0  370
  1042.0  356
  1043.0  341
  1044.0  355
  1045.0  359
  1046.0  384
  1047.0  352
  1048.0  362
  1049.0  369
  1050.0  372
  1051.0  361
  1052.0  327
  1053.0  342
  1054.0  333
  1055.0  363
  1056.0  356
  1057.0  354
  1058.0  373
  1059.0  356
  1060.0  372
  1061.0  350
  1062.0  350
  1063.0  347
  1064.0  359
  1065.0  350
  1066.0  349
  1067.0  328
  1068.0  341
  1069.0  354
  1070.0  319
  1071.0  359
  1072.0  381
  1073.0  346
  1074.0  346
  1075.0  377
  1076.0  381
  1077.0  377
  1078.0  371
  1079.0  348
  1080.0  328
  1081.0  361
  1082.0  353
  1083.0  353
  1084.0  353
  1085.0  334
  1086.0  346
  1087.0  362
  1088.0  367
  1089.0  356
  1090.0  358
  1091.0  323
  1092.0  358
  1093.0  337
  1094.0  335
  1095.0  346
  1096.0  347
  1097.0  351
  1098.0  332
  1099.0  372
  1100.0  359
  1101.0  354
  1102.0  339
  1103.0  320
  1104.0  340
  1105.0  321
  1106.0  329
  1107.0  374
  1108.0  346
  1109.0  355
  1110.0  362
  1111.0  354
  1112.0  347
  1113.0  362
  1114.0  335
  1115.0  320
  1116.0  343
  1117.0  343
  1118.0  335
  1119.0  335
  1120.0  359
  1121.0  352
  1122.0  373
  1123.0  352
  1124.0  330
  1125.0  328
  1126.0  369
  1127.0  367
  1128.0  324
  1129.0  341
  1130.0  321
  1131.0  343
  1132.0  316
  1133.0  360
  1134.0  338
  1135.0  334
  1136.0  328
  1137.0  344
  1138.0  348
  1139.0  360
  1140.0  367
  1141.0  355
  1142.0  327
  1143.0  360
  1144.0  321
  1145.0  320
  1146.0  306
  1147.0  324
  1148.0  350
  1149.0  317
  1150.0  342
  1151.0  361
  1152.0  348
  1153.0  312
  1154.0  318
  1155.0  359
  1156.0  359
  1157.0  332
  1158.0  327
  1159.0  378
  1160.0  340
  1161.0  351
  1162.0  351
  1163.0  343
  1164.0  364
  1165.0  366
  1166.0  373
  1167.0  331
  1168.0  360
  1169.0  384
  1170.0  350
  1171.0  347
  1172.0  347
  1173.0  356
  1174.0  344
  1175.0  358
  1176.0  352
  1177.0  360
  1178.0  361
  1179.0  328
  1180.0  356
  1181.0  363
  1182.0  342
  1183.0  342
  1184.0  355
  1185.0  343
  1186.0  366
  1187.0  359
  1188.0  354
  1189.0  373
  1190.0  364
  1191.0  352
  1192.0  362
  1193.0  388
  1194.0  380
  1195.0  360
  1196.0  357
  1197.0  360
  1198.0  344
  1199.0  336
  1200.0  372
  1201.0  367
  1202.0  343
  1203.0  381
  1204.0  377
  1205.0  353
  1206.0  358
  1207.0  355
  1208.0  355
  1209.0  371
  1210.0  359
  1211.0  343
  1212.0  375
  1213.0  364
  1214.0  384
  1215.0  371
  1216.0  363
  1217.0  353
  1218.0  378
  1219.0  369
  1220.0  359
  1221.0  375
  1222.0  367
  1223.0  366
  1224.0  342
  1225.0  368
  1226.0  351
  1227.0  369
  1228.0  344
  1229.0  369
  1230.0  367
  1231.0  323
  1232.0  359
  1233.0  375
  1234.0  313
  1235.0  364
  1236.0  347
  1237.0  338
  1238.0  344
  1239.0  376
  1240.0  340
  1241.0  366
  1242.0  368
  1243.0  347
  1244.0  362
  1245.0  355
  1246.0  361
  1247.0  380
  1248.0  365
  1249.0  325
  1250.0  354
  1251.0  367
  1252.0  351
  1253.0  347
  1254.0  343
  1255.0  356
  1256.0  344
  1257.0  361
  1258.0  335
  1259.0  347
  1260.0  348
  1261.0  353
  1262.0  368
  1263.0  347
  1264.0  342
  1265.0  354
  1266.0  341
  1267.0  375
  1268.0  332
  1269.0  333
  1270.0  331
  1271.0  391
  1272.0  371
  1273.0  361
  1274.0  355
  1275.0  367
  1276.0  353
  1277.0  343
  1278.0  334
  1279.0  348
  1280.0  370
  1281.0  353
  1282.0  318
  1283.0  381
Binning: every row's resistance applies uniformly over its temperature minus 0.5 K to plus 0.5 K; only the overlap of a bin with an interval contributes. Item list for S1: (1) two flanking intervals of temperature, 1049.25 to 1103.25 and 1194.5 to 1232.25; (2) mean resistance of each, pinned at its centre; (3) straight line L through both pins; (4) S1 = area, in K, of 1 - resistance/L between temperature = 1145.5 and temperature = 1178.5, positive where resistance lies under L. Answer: 0.9 K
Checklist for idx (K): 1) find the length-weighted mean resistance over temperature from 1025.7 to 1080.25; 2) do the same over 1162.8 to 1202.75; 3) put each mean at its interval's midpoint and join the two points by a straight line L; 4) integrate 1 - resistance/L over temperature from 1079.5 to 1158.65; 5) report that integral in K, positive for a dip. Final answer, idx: 2.4 K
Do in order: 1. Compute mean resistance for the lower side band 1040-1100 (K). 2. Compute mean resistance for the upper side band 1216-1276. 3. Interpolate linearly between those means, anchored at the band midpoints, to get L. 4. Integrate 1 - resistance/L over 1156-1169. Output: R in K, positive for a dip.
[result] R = 0.1 K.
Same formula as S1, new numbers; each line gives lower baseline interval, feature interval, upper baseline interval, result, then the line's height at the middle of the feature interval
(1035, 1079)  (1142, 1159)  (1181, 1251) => 1.0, 358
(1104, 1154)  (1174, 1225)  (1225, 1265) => -1.7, 349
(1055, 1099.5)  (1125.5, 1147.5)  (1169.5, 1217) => 1.0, 356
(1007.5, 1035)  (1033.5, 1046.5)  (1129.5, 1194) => -0.6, 340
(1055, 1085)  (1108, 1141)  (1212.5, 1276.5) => 0.9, 355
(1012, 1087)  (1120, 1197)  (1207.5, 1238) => 1.5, 356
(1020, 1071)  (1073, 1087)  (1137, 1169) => -0.3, 347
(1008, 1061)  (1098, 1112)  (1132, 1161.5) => -0.2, 343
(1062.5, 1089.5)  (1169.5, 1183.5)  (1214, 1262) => 0.2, 355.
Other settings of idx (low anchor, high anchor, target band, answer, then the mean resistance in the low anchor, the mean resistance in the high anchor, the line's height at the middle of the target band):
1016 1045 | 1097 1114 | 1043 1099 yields -1.25 K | 343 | 348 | 346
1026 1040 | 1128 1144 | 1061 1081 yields -0.72 K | 341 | 342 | 341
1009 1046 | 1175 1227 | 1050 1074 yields -0.32 K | 343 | 360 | 347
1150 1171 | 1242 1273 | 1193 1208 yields -0.41 K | 350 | 353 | 351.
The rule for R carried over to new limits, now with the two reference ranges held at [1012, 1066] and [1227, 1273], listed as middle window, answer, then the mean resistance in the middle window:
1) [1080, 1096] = 0.0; 349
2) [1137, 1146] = 0.2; 343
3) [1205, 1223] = -0.6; 364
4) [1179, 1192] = -0.1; 355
